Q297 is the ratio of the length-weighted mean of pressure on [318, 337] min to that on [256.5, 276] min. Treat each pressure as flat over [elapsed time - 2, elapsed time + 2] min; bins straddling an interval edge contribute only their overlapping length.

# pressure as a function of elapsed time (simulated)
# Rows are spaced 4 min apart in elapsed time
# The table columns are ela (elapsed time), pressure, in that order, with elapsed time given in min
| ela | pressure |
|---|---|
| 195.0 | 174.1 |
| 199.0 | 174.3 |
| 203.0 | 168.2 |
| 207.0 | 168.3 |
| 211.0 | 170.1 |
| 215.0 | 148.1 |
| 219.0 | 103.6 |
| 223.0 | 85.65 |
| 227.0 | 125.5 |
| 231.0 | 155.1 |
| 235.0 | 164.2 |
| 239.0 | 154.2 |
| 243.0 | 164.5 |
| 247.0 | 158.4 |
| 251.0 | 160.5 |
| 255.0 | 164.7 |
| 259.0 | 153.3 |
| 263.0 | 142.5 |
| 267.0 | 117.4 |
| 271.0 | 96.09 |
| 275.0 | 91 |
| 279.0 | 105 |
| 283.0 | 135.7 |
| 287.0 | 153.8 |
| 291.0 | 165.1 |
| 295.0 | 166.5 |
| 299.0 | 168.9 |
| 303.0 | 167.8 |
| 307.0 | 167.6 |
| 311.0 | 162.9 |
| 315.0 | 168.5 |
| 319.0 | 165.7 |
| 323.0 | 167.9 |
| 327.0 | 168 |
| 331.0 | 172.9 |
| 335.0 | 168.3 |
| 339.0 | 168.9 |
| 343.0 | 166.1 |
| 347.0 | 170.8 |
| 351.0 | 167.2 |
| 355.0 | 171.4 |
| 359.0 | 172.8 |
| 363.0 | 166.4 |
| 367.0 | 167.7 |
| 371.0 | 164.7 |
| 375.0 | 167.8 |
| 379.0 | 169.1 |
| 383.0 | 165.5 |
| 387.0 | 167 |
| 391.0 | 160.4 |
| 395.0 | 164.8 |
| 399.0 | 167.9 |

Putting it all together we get 1.4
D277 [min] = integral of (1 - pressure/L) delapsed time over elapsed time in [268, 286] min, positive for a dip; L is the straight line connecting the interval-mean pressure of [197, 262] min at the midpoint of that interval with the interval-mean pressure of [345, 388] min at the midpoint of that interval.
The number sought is 5.4 min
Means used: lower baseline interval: 151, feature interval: 110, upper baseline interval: 168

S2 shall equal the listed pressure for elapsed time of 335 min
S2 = 168.3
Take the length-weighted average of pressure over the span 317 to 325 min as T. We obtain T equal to 167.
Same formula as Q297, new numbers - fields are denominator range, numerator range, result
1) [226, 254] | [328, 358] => 1.09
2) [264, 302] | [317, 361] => 1.26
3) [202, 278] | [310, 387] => 1.19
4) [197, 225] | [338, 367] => 1.16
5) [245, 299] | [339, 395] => 1.19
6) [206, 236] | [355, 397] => 1.21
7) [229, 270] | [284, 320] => 1.08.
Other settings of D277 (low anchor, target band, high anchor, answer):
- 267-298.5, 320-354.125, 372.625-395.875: -4.3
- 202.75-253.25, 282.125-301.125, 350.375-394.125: -0.4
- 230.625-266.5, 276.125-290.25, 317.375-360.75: 2.6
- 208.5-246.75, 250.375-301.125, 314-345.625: 4.9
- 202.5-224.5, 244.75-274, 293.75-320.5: 2.4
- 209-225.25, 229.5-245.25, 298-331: -2.8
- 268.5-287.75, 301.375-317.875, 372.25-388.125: -4.6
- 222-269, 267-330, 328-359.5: 4.0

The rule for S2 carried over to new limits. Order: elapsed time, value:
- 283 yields 135.7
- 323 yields 167.9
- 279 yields 105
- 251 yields 160.5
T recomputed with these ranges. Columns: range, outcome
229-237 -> 160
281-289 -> 145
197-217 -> 166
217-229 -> 105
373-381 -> 168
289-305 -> 167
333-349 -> 169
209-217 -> 159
